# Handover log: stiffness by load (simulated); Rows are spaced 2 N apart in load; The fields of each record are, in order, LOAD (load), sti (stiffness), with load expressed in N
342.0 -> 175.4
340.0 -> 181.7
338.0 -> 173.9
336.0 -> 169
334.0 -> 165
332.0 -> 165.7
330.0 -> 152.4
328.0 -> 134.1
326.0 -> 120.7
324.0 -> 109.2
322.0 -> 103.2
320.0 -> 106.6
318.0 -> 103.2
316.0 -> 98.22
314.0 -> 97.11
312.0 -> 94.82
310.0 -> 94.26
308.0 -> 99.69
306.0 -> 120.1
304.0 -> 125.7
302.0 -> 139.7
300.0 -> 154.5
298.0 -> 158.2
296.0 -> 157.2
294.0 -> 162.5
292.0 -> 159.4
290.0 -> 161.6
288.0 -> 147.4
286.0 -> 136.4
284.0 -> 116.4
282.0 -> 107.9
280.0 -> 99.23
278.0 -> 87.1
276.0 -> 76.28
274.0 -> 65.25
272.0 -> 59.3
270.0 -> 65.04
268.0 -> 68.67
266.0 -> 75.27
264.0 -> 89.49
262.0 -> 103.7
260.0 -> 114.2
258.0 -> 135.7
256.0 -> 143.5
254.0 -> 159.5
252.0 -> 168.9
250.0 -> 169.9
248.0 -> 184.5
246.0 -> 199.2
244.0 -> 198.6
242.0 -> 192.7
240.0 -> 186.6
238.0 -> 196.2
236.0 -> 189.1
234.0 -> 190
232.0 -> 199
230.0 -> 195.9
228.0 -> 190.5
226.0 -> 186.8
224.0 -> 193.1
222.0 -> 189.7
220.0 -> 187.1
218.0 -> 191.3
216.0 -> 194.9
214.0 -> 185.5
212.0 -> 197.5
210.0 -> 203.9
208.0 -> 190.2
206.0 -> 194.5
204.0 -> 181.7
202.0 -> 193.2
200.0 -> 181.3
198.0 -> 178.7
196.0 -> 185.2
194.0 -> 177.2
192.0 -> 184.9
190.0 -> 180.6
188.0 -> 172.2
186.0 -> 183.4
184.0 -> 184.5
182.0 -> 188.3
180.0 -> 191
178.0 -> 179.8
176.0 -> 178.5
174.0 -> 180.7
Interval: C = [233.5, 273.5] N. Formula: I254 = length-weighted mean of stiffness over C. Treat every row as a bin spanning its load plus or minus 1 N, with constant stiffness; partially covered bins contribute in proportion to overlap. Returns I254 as 143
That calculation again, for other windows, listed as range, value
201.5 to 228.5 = 191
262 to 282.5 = 79.8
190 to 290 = 158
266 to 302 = 116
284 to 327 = 126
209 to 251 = 192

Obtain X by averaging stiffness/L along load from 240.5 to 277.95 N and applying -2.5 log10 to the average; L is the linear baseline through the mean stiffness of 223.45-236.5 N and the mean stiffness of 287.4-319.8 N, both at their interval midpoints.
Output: 0.326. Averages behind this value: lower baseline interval 192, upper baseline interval 129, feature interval 126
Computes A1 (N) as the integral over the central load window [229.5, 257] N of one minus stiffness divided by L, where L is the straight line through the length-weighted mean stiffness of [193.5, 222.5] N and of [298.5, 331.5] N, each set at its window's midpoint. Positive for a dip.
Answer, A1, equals -3.0 N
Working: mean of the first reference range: 189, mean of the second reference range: 117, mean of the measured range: 184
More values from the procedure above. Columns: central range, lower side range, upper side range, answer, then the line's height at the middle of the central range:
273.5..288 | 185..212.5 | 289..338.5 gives 4.4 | 148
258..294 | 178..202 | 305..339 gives 9.7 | 144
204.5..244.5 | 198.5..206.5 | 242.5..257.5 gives -2.6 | 181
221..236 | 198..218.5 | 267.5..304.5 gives -1.7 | 172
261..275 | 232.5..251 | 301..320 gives 7.4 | 159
